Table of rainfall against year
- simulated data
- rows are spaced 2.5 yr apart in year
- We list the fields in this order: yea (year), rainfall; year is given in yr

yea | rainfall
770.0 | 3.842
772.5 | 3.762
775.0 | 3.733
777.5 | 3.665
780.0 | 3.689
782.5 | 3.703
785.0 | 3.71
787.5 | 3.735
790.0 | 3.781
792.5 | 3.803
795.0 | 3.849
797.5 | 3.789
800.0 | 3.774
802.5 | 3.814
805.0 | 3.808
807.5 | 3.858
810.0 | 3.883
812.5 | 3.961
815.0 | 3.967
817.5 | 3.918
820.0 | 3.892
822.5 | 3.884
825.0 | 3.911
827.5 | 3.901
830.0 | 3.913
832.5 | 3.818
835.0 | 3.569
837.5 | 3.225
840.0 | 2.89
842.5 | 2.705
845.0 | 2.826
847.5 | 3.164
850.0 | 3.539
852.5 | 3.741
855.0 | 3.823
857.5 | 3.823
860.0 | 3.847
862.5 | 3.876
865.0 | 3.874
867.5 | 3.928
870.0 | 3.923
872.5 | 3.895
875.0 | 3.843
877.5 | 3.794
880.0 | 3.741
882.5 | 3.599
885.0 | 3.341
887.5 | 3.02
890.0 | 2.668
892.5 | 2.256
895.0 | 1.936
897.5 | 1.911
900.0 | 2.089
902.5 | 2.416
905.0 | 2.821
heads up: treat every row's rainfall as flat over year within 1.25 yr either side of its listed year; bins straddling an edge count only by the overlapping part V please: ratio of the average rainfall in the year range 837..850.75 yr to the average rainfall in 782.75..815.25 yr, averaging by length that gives 0.79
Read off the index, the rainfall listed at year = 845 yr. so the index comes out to 2.826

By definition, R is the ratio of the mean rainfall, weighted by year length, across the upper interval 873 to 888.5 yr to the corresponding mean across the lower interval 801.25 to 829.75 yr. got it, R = 0.92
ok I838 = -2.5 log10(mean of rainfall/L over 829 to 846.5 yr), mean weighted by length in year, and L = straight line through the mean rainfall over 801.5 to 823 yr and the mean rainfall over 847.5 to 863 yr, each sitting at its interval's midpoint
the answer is 0.16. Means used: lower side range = 3.89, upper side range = 3.72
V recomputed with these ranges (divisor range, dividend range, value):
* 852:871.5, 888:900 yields 0.58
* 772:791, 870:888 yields 0.98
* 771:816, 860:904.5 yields 0.84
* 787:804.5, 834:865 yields 0.91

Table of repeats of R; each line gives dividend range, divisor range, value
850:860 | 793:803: 0.99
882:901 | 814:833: 0.66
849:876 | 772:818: 1.01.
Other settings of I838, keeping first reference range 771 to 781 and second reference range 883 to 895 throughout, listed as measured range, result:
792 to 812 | -0.098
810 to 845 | -0.107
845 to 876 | -0.235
